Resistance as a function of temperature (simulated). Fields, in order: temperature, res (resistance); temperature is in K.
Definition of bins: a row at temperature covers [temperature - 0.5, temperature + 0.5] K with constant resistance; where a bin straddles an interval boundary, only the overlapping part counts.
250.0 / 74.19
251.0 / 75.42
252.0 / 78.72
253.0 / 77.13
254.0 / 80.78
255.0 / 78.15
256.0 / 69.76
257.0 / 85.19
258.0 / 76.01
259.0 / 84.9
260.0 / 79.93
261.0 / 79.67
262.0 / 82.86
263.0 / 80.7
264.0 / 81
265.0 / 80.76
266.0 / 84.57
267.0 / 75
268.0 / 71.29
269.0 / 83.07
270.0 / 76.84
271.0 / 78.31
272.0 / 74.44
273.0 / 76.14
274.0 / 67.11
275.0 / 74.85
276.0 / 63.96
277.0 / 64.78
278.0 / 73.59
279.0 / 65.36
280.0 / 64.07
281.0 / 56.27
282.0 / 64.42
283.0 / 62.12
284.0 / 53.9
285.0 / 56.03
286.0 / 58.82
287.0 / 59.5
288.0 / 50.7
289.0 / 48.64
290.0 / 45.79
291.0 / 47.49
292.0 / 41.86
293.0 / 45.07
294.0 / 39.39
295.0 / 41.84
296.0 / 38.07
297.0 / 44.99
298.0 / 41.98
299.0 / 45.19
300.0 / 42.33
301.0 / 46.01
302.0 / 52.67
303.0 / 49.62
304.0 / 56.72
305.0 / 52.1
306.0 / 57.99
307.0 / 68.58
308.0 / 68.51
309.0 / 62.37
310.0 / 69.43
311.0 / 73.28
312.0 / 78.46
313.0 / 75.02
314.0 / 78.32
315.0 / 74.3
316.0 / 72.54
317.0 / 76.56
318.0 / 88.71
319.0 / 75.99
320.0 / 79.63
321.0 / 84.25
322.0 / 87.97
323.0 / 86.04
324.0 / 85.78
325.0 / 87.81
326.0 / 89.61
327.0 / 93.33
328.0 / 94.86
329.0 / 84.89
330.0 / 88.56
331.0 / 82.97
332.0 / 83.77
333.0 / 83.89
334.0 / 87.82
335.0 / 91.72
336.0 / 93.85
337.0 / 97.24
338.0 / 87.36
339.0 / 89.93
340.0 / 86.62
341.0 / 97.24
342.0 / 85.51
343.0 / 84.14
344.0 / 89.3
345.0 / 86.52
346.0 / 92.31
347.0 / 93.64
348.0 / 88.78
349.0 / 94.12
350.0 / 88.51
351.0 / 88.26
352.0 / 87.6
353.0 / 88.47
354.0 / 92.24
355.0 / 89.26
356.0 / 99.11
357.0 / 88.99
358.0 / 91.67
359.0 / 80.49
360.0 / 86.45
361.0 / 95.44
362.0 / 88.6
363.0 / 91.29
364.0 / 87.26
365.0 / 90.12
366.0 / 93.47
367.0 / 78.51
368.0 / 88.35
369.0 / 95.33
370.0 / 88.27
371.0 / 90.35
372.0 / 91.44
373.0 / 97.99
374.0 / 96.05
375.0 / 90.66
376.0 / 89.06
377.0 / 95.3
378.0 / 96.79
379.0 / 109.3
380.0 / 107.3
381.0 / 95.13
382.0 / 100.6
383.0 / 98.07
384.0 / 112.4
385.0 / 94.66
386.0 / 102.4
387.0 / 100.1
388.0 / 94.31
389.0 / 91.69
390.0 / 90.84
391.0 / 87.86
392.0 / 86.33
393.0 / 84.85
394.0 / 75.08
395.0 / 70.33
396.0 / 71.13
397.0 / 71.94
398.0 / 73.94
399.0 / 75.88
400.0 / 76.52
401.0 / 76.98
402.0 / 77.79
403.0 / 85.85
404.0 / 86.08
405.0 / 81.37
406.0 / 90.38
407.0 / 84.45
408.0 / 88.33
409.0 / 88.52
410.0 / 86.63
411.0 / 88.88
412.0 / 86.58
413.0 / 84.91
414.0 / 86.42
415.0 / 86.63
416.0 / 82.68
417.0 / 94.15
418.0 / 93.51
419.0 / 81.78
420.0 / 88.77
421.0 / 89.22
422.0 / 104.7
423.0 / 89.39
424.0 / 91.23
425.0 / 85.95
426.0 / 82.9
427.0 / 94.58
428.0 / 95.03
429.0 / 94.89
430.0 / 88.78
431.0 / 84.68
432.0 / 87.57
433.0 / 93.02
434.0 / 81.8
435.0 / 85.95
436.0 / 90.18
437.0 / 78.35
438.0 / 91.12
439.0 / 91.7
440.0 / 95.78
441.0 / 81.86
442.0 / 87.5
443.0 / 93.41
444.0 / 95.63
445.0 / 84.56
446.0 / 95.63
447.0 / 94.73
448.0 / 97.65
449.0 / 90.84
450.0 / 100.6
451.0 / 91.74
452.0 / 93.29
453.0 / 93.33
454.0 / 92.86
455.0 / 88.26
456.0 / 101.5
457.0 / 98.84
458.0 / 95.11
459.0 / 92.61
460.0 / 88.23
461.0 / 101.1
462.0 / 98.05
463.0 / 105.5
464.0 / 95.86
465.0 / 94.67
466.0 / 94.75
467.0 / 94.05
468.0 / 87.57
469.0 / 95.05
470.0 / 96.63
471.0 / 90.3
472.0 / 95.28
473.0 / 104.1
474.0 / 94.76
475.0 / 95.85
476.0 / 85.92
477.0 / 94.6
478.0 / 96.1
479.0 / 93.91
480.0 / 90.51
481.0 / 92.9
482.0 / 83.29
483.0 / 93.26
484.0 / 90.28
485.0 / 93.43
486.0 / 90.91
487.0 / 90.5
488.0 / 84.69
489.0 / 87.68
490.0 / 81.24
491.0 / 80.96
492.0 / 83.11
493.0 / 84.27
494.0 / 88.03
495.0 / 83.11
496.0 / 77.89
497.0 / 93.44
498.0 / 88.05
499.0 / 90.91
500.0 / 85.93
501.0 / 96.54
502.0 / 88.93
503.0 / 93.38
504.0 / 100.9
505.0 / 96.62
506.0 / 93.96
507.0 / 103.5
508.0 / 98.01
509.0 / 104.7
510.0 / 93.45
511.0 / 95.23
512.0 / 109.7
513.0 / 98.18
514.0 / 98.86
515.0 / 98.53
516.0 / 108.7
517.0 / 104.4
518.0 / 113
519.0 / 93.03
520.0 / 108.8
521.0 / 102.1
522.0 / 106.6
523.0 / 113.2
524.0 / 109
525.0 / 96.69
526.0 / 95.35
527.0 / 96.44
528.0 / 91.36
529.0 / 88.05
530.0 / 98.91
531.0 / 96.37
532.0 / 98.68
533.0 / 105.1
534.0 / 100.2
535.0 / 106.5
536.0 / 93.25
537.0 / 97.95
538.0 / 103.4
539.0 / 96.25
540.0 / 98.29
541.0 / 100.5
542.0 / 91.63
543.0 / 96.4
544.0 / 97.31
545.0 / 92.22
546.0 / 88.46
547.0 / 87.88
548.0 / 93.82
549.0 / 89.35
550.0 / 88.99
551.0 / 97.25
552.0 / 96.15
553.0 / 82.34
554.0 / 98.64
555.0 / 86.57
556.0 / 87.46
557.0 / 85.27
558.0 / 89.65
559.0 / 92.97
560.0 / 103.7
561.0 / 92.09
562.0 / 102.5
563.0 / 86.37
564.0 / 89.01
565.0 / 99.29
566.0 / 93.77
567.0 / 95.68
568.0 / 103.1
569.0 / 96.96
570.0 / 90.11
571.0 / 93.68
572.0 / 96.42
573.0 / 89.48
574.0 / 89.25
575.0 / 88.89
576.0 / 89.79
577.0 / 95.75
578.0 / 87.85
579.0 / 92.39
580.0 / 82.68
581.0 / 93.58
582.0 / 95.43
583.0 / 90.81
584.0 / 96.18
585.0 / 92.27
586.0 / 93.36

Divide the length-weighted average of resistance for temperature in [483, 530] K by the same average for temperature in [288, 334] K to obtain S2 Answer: 1.4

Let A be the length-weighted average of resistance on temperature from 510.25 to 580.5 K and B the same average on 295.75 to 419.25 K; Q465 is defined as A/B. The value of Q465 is 1.1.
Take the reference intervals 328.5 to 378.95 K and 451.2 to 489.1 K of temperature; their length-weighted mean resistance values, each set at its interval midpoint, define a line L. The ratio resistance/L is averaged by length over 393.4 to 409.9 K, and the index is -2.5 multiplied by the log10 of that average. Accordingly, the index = 0.15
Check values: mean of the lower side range 90.1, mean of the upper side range 93.6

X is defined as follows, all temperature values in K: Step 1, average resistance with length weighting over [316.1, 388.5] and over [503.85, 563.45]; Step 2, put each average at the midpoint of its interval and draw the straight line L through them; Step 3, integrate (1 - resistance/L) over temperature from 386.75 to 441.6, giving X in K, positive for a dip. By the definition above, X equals 3.9 K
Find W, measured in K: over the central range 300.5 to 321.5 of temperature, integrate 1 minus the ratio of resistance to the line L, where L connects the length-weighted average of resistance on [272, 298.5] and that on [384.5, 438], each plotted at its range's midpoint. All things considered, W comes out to -2.1 K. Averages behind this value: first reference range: 56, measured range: 68.6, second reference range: 86.6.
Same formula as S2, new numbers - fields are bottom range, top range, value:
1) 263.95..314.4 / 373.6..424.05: 1.45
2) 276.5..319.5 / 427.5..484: 1.58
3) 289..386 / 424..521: 1.15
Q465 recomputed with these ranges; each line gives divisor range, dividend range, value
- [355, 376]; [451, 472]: 1.05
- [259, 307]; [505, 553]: 1.60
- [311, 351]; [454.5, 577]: 1.10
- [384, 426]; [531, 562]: 1.10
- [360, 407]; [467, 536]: 1.06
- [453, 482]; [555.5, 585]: 0.98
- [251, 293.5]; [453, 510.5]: 1.34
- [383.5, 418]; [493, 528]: 1.14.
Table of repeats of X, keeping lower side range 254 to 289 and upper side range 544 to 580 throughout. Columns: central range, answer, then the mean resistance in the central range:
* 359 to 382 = -4.16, 92.7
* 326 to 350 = -4.19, 89.5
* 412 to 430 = -1.65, 89.7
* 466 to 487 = -1.65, 92.9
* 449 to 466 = -2.16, 95.5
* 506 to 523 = -2.58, 102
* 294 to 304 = 3.86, 45.1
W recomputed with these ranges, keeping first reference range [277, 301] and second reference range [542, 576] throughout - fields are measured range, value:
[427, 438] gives -2.24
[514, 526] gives -2.42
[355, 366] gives -4.82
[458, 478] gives -4.09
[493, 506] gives -1.01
